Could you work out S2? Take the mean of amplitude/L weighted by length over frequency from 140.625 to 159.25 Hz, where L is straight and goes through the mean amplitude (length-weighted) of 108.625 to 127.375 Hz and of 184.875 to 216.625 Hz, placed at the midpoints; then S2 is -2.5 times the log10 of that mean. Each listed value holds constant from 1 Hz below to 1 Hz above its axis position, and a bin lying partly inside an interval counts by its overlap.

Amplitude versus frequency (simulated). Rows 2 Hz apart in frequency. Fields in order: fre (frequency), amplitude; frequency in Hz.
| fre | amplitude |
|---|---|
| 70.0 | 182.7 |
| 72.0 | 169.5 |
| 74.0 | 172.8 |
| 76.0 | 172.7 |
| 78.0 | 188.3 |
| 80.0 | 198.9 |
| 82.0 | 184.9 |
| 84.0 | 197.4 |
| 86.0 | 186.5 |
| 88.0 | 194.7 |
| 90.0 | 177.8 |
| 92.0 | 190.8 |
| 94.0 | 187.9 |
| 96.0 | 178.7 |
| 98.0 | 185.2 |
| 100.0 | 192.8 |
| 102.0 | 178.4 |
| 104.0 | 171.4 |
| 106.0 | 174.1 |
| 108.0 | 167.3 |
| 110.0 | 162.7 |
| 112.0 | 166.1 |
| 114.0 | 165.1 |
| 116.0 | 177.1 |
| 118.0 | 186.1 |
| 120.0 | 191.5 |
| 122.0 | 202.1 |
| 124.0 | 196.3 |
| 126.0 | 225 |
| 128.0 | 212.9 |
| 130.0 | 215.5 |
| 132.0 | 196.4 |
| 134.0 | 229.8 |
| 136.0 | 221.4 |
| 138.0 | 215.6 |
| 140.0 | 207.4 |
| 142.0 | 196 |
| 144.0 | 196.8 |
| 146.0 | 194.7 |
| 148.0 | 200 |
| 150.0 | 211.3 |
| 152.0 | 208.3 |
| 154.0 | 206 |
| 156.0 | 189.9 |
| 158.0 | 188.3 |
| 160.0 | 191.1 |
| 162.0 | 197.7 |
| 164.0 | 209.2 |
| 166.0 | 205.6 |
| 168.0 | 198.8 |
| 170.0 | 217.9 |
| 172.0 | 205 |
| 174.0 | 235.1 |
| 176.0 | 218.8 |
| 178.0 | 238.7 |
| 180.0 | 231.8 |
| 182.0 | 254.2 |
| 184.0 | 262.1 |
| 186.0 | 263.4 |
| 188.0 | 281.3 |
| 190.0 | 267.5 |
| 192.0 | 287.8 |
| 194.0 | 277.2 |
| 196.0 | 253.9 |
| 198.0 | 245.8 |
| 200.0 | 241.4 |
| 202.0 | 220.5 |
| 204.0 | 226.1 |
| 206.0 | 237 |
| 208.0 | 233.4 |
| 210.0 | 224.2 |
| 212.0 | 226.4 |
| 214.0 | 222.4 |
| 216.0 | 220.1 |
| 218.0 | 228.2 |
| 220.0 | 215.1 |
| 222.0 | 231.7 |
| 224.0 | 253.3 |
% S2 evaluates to 0.05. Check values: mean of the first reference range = 186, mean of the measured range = 199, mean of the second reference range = 246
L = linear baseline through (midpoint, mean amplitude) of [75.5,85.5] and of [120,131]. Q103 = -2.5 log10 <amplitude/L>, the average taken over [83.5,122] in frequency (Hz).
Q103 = 0.10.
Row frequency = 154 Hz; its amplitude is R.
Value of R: 206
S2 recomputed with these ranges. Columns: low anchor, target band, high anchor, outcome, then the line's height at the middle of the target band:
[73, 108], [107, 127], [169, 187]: 0.09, 200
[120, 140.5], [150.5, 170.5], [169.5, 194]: 0.16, 233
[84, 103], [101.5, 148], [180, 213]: 0.07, 206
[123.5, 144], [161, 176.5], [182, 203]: 0.14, 240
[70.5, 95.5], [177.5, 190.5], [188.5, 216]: -0.10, 234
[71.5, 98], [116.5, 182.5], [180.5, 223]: 0.05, 217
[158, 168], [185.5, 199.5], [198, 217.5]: -0.22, 219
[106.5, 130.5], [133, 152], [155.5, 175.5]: -0.06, 197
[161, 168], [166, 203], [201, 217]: -0.14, 214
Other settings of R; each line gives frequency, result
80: 198.9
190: 267.5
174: 235.1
